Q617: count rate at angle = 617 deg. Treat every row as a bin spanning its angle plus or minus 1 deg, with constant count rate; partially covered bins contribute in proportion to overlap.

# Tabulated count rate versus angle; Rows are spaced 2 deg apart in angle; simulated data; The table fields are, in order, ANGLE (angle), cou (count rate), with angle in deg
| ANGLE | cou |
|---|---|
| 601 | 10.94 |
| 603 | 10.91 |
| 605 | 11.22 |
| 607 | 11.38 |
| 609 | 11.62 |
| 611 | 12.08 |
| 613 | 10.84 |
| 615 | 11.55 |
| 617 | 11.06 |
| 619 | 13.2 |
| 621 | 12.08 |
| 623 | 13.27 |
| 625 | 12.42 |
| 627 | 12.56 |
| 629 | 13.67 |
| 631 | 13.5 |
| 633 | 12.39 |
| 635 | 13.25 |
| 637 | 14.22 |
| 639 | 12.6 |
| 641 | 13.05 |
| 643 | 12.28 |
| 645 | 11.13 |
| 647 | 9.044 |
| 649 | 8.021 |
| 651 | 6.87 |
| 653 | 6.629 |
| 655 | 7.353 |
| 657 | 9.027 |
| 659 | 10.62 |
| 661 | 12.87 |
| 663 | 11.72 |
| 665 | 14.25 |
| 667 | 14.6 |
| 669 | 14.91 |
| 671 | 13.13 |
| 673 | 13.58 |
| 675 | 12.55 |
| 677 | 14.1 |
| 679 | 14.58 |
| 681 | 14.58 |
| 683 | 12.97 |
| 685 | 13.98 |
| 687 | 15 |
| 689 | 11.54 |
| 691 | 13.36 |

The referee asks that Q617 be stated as 11.06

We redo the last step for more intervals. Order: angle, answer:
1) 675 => 12.55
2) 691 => 13.36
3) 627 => 12.56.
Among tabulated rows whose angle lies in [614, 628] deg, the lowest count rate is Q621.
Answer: 11.06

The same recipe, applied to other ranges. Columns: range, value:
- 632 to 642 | 12.39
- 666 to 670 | 14.6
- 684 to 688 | 13.98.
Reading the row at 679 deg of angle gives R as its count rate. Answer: 14.58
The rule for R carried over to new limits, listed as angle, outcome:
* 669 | 14.91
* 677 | 14.1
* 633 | 12.39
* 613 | 10.84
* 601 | 10.94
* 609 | 11.62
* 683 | 12.97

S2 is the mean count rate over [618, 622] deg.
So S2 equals 12.6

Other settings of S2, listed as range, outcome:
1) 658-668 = 12.8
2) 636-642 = 13.3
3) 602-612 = 11.4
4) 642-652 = 9.47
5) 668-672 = 14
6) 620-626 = 12.6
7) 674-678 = 13.3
